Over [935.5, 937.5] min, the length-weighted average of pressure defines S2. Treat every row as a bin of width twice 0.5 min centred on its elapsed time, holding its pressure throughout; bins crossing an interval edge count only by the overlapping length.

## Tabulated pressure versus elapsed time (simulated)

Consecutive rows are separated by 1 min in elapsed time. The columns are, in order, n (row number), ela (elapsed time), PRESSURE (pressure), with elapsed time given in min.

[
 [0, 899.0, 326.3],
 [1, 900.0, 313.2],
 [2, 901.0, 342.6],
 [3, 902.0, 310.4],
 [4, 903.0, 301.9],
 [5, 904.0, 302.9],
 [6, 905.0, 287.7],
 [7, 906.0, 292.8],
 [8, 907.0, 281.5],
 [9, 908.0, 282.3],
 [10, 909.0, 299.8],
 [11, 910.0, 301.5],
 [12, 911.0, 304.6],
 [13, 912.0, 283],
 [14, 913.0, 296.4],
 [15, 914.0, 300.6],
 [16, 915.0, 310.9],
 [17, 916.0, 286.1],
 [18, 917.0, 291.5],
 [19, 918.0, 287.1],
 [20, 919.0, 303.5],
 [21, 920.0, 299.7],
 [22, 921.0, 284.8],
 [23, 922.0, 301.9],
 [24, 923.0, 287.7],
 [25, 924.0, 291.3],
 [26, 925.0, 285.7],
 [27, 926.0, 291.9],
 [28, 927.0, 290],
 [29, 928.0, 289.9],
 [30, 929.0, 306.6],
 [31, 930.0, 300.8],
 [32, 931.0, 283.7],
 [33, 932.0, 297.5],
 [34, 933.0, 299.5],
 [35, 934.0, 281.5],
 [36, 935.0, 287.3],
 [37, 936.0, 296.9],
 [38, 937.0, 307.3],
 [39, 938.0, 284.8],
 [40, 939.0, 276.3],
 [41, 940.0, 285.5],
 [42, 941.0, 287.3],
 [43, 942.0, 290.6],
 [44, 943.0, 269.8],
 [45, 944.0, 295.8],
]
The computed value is 302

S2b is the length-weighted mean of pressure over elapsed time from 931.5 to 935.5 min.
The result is 291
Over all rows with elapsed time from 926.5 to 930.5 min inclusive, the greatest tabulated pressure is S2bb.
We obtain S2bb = 306.6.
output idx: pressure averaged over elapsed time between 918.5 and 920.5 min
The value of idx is 302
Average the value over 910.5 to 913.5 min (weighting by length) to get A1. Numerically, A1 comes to 295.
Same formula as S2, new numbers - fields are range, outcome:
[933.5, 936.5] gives 289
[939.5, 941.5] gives 286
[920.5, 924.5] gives 291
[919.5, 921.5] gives 292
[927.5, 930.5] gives 299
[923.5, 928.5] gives 290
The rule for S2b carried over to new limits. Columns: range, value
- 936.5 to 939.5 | 289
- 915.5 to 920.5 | 294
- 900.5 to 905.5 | 309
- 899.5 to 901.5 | 328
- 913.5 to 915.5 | 306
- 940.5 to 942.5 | 289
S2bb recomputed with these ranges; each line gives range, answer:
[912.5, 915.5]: 310.9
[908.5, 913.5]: 304.6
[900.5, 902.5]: 342.6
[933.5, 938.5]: 307.3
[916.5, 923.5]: 303.5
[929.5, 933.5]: 300.8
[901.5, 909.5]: 310.4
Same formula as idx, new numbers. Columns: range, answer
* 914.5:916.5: 298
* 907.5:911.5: 297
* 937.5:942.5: 285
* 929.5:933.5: 295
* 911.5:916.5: 295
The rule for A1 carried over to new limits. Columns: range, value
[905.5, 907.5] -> 287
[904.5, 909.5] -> 289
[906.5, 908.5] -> 282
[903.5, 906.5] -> 294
